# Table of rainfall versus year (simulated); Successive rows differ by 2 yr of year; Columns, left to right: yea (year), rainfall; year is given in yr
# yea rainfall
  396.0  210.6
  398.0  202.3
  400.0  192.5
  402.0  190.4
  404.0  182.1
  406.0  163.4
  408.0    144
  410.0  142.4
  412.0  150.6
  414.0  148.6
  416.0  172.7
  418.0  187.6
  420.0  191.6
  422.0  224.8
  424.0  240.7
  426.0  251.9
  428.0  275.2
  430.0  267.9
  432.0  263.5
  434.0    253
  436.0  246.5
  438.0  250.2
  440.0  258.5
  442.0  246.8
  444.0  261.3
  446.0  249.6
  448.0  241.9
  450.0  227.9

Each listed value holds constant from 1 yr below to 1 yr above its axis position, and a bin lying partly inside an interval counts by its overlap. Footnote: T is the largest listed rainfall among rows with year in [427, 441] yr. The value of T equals 275.2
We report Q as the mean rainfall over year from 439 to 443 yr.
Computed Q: 253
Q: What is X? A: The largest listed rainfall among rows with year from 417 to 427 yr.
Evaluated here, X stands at 251.9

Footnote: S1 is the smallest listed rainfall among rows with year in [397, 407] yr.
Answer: 163.4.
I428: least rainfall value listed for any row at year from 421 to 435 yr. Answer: 224.8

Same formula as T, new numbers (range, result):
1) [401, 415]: 190.4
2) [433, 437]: 253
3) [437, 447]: 261.3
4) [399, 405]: 192.5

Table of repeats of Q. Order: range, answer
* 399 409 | 174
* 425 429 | 264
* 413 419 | 170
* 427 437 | 261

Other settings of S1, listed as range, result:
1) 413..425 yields 148.6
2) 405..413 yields 142.4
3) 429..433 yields 263.5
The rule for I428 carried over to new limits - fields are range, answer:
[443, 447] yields 249.6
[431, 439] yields 246.5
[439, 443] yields 246.8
